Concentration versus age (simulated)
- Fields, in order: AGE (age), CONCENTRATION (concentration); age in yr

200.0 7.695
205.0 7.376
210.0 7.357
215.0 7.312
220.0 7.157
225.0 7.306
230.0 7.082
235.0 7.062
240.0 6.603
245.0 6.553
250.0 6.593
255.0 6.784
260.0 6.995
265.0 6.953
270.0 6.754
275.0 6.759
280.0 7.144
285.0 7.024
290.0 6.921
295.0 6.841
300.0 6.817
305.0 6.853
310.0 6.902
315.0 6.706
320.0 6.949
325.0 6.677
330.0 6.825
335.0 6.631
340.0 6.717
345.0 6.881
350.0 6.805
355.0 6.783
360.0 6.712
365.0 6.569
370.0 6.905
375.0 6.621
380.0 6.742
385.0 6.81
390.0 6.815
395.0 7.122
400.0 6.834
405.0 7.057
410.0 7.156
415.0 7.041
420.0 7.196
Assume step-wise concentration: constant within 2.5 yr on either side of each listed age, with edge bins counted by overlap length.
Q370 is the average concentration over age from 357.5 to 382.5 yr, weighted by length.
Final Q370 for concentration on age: 6.71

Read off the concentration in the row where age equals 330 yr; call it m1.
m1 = 6.825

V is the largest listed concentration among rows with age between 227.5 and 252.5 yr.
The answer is 7.082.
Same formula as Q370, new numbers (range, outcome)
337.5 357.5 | 6.8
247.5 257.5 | 6.69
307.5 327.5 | 6.81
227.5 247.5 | 6.83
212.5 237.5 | 7.18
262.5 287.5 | 6.93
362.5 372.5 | 6.74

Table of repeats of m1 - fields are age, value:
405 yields 7.057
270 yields 6.754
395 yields 7.122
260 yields 6.995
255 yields 6.784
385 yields 6.81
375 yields 6.621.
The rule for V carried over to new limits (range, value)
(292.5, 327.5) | 6.949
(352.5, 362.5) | 6.783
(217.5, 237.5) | 7.306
